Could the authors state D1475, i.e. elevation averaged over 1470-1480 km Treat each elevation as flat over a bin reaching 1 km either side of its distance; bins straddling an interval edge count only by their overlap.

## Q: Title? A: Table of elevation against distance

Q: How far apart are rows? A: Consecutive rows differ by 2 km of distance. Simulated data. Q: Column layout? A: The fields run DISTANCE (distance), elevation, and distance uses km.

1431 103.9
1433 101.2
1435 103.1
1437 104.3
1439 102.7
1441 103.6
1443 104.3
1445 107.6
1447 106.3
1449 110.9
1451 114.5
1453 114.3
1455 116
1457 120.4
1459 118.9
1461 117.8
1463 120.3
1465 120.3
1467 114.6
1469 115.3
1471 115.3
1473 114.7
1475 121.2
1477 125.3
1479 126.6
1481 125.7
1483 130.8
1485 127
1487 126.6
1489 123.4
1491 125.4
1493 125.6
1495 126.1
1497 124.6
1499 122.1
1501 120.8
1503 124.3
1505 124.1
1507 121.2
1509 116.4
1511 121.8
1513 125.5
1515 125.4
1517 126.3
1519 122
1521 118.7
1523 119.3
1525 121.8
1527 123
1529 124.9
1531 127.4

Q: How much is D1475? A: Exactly 121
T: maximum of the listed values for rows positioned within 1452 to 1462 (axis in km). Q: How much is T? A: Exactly 120.4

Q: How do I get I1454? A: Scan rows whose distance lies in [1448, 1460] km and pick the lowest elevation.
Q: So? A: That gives 110.9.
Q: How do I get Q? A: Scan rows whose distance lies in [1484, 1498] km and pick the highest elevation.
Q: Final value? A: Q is 127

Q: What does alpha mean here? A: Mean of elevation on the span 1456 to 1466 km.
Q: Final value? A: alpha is 120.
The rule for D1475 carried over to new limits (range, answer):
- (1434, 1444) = 104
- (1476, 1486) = 127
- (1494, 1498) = 125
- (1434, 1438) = 104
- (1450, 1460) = 117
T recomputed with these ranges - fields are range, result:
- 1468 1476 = 121.2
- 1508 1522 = 126.3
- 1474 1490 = 130.8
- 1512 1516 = 125.5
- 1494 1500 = 126.1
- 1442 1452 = 114.5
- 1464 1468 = 120.3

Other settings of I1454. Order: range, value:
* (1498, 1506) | 120.8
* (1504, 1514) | 116.4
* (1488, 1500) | 122.1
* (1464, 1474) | 114.6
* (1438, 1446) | 102.7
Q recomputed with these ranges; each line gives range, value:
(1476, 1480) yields 126.6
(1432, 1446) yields 107.6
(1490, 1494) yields 125.6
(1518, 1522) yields 122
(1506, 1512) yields 121.8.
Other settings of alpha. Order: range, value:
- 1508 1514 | 121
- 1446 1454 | 112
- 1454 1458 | 118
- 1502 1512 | 122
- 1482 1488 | 128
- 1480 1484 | 128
